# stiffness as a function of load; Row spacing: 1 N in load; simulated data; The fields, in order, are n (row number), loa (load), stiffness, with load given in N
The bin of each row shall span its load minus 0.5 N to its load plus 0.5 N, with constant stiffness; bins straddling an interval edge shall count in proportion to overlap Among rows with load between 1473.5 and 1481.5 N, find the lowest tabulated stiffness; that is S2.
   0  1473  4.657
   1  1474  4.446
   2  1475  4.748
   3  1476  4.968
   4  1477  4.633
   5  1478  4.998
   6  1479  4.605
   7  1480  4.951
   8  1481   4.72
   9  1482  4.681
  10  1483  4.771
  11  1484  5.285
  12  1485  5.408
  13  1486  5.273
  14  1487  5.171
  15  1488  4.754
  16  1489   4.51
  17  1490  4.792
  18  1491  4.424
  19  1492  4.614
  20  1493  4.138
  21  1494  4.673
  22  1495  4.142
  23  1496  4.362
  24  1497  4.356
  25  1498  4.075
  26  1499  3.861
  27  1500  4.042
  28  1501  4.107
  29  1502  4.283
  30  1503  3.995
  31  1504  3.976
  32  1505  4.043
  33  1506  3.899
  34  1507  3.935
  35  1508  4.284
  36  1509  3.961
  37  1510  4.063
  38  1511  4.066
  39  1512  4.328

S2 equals 4.446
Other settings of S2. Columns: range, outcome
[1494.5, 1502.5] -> 3.861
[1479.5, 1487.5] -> 4.681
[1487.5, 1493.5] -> 4.138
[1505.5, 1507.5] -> 3.899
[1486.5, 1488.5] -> 4.754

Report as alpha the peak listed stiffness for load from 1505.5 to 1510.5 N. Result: 4.284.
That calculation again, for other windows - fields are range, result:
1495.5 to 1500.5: 4.362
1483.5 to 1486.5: 5.408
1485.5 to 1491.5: 5.273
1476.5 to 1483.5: 4.998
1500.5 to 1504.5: 4.283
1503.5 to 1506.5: 4.043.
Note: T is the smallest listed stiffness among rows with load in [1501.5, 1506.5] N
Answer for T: 3.899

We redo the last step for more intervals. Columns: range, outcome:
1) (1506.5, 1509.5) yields 3.935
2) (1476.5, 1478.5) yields 4.633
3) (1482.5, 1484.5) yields 4.771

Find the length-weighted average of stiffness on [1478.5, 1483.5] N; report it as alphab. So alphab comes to 4.75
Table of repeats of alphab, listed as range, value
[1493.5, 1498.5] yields 4.32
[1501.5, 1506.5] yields 4.04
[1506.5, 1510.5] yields 4.06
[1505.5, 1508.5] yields 4.04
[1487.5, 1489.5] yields 4.63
